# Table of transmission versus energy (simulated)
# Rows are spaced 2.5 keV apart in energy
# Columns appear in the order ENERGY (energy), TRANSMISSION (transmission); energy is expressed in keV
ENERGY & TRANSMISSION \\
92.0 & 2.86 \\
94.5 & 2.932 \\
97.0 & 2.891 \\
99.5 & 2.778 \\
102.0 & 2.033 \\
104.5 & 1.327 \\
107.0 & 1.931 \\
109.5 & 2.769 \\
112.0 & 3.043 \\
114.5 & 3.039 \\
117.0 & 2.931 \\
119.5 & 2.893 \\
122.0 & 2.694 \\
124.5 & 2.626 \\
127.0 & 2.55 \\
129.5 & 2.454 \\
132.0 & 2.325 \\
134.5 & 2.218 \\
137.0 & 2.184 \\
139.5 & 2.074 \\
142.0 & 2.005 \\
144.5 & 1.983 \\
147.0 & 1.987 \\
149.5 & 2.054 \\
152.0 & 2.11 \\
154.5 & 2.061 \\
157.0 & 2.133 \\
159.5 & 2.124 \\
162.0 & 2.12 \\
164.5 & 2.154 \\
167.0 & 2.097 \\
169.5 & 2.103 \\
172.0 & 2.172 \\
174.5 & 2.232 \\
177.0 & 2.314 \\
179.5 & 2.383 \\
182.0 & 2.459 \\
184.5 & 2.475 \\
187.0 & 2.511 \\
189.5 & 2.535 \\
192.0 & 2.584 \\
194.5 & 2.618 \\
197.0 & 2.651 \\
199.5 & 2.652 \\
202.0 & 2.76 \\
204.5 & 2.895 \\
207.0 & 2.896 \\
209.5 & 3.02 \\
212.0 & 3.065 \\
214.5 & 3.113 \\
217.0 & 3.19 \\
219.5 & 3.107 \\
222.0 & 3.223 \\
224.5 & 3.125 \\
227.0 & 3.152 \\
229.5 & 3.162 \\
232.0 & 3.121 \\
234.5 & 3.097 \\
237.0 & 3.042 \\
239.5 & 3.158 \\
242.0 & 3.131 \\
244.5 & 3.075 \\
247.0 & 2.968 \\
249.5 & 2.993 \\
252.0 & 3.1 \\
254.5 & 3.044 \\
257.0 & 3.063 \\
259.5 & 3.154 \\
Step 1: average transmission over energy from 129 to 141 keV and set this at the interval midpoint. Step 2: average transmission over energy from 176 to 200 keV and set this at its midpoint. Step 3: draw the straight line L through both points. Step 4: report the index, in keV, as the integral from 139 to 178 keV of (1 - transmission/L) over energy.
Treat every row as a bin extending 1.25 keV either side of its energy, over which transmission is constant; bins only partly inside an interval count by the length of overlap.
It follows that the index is 4.2 keV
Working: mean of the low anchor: 2.23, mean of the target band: 2.11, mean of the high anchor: 2.52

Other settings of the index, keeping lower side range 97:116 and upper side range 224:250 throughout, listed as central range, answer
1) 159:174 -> 3.4 keV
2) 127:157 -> 5.4 keV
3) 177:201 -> 2.8 keV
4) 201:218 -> -0.2 keV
